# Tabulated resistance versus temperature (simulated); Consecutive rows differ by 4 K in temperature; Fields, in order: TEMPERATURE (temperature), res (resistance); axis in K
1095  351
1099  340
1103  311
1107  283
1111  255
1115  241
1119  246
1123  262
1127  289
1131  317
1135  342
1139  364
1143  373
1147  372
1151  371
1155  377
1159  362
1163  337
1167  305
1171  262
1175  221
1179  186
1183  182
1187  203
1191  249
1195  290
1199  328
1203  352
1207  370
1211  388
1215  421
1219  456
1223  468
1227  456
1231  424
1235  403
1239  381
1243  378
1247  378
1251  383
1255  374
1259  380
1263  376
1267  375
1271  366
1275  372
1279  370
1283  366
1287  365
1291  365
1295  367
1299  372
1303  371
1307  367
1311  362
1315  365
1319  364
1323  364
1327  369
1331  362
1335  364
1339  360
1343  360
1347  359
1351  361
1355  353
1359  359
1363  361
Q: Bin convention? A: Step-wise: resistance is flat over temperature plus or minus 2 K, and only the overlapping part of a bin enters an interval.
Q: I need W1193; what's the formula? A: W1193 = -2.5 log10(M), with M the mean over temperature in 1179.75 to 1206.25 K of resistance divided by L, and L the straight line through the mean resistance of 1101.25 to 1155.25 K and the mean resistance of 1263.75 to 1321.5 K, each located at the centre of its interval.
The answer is 0.24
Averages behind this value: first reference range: 312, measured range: 268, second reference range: 368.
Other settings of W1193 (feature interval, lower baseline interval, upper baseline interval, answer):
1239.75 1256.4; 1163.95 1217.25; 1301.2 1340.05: -0.17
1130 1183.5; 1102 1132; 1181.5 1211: -0.13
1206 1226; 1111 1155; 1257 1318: -0.22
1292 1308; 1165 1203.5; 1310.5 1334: -0.07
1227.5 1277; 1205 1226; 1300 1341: 0.05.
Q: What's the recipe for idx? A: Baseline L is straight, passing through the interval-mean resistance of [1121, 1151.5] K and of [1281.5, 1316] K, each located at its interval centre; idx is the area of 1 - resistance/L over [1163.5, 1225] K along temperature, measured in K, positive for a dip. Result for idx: 6.1 K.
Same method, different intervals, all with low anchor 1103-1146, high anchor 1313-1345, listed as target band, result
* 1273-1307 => -1.66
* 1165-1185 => 5.32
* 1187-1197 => 2.01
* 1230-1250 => -3.29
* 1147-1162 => -2.87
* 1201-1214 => -1.93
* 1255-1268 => -1.30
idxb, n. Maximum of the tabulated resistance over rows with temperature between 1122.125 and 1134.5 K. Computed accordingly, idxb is 317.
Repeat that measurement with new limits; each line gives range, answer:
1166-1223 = 468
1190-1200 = 328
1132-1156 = 377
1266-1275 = 375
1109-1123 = 262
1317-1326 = 364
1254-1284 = 380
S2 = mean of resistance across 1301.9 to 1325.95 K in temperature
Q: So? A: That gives 365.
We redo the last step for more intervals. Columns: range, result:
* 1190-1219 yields 354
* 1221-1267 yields 399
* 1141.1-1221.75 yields 322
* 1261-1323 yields 368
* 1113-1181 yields 307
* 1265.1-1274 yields 371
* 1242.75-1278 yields 376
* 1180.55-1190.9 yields 203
